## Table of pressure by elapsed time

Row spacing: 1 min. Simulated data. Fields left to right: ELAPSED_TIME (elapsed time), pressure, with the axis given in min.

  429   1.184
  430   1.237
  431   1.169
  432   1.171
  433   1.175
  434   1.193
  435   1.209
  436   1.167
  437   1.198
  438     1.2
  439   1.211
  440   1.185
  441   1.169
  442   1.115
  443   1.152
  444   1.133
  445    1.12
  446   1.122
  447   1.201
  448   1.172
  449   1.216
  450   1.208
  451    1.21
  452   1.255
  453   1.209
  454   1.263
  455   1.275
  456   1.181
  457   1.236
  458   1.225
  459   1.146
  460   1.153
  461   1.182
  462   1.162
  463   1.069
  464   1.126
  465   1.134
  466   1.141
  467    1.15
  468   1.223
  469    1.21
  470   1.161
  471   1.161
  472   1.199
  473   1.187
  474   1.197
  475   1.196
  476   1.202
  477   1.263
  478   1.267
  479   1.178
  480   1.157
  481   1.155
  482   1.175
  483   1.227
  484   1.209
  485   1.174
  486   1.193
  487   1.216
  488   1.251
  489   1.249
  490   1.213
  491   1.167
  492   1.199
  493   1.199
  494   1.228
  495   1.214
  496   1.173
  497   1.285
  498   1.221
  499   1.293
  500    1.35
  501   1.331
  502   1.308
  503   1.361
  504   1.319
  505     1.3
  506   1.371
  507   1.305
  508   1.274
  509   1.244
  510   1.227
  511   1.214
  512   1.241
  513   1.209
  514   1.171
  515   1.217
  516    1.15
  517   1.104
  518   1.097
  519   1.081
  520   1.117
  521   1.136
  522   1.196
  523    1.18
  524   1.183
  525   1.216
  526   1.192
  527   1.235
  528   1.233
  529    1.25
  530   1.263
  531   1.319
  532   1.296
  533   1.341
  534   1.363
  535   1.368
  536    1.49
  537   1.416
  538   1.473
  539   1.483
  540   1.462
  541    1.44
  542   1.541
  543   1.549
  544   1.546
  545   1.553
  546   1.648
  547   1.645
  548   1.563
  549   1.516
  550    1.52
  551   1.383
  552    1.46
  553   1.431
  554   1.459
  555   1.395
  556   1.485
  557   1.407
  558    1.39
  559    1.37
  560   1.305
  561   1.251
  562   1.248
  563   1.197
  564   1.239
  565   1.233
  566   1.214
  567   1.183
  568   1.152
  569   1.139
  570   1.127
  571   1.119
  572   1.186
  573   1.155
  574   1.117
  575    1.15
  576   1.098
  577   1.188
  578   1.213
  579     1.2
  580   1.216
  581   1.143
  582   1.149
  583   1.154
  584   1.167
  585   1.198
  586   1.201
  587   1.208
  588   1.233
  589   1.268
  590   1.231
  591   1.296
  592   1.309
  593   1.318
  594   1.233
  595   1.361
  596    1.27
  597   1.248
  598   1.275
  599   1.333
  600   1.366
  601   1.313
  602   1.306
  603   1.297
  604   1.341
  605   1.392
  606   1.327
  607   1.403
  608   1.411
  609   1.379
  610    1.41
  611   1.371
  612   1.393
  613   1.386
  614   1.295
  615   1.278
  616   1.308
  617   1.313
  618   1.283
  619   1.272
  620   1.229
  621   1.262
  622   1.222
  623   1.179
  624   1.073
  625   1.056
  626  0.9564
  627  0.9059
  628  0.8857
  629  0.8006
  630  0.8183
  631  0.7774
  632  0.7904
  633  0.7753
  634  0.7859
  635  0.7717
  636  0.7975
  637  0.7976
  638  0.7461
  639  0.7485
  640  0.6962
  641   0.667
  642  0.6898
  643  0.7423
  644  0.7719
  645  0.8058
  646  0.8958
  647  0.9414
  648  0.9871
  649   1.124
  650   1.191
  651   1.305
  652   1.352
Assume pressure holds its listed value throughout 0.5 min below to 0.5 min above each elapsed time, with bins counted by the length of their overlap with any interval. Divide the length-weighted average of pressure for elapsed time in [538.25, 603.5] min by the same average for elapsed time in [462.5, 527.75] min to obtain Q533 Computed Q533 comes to 1.08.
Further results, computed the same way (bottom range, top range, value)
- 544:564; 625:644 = 0.55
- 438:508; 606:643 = 0.87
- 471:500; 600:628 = 1.05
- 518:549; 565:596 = 0.88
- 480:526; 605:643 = 0.87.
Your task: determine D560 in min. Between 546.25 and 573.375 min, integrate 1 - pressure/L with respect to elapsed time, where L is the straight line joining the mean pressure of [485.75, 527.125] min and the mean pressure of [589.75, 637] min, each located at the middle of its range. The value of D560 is -2.80 min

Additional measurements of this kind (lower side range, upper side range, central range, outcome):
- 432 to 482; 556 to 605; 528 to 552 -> -4.46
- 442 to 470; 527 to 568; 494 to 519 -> 0.99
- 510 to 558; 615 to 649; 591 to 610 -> -4.61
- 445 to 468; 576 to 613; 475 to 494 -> -0.05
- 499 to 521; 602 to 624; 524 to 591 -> -2.05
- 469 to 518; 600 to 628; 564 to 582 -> 1.22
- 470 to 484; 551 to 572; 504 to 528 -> 0.65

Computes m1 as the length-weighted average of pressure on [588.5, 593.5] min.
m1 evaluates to 1.28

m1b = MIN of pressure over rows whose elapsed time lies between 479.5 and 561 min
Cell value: 1.081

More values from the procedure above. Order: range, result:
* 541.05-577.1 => 1.098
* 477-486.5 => 1.155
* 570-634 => 0.7753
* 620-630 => 0.8006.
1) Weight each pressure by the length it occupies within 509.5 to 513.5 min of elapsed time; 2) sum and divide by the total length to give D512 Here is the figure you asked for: 1.22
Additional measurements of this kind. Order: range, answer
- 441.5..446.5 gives 1.13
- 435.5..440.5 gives 1.19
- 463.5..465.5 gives 1.13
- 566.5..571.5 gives 1.14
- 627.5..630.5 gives 0.835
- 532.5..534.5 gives 1.35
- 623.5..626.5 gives 1.03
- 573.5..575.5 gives 1.13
